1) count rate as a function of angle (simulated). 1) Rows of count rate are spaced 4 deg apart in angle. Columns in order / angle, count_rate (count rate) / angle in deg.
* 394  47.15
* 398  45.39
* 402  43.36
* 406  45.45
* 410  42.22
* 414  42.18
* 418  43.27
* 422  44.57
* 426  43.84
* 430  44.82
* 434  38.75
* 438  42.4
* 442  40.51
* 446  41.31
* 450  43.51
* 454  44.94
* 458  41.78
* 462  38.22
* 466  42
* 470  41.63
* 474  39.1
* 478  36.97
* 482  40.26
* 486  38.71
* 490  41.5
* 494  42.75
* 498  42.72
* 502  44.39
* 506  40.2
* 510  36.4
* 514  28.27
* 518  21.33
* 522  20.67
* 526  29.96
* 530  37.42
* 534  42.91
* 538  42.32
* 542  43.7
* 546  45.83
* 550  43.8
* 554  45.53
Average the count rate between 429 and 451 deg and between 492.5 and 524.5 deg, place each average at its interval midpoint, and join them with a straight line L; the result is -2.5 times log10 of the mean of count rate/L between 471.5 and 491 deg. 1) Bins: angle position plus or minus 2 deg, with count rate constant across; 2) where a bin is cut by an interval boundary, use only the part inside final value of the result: -0.06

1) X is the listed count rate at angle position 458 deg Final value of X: 41.78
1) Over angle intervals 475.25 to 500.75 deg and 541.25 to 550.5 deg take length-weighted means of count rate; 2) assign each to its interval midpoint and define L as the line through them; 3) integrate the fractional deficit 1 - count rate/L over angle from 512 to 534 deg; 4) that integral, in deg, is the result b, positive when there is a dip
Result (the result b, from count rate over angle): 7.2 deg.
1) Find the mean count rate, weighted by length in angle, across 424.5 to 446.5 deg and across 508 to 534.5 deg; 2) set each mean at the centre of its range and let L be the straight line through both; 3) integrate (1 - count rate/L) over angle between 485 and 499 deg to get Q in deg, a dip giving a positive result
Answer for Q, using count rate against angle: -3.0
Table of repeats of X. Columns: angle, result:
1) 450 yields 43.51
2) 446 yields 41.31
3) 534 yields 42.91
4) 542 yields 43.7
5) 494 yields 42.75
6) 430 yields 44.82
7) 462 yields 38.22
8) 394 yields 47.15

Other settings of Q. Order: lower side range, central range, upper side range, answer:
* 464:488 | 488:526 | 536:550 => 5.9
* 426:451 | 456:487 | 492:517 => 0.2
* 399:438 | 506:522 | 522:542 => 3.7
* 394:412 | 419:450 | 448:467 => 0.5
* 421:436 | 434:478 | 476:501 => 0.7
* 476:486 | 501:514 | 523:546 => 0.2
